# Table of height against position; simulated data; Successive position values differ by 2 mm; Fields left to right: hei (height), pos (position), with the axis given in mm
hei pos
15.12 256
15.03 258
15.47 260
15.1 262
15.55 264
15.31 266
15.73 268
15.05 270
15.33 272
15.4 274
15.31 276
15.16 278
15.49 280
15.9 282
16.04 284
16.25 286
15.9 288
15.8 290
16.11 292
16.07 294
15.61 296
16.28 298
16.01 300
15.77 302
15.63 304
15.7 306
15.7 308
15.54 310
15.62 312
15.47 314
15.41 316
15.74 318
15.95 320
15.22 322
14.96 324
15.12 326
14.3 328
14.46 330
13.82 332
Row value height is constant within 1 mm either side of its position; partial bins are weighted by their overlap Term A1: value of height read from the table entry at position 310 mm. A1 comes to 15.54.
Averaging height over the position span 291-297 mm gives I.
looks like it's 15.9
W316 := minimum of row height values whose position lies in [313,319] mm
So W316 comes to 15.41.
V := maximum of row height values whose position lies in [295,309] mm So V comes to 16.28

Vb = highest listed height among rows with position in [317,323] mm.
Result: 15.95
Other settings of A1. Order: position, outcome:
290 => 15.8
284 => 16.04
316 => 15.41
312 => 15.62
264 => 15.55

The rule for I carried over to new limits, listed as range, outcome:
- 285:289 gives 16.1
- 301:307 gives 15.7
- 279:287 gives 15.9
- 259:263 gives 15.3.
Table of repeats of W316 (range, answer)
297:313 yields 15.54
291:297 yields 15.61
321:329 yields 14.3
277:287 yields 15.16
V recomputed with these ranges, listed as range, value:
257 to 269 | 15.73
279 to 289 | 16.25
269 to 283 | 15.9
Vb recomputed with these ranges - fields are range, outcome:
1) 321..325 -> 15.22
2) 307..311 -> 15.7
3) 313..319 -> 15.74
